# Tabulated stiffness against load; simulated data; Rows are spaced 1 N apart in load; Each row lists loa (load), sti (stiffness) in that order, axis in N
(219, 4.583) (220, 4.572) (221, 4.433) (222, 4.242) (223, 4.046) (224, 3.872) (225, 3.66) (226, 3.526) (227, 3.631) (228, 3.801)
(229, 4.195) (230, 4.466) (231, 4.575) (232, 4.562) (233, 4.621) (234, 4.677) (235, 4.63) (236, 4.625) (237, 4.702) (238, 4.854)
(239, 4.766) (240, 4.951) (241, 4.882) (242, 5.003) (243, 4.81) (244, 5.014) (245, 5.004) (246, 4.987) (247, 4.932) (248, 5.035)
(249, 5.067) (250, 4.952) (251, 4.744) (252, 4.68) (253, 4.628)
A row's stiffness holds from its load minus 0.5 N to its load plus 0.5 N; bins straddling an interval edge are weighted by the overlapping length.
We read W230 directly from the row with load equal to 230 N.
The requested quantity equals 4.466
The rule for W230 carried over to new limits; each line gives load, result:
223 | 4.046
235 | 4.63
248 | 5.035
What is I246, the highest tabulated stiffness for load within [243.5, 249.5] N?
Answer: 5.067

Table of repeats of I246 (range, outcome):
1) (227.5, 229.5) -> 4.195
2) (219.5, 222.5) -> 4.572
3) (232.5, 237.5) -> 4.702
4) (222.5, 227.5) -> 4.046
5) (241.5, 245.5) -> 5.014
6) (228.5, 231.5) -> 4.575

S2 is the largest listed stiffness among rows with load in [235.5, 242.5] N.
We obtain 5.003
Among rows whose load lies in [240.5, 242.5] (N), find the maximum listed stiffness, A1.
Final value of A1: 5.003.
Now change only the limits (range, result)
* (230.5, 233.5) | 4.621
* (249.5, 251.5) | 4.952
